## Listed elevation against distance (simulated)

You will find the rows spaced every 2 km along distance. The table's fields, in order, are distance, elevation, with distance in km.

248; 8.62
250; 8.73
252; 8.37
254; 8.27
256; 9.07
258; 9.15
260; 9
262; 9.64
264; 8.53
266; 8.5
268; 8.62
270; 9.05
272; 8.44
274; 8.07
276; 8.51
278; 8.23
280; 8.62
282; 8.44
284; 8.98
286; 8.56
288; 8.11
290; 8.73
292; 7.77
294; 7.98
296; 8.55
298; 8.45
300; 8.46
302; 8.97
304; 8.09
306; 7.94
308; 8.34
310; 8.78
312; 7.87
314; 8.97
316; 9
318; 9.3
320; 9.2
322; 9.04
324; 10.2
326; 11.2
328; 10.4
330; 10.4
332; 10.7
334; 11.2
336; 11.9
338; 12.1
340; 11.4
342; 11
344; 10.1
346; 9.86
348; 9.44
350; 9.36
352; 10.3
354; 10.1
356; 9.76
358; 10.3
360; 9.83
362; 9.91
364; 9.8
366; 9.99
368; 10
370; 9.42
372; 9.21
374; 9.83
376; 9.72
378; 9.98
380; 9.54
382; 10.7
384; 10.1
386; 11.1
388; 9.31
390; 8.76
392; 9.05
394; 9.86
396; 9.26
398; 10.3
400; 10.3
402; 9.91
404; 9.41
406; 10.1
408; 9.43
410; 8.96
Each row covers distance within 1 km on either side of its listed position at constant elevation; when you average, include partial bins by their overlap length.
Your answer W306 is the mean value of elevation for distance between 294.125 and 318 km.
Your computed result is 8.51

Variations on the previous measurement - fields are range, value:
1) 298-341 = 9.66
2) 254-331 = 8.81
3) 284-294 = 8.33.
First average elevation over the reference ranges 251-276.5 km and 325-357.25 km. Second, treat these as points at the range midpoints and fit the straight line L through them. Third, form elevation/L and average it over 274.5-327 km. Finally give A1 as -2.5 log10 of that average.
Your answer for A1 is 0.11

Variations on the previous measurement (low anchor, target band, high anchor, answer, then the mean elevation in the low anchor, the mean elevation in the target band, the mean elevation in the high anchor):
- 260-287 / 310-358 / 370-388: -0.08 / 8.64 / 10.1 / 9.95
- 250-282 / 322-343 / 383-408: -0.19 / 8.67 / 11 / 9.77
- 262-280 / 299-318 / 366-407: 0.05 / 8.56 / 8.53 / 9.8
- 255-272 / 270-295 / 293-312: 0.03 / 8.92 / 8.4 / 8.37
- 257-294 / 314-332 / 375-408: -0.09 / 8.59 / 9.84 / 9.83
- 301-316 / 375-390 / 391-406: -0.05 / 8.46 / 9.98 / 9.75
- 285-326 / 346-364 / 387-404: -0.08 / 8.68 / 9.87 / 9.58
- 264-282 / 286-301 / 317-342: 0.12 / 8.5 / 8.31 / 10.6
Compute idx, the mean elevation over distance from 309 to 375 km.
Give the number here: 10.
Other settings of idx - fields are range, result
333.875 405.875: 10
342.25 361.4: 9.94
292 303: 8.42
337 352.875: 10.4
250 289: 8.64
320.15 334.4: 10.3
